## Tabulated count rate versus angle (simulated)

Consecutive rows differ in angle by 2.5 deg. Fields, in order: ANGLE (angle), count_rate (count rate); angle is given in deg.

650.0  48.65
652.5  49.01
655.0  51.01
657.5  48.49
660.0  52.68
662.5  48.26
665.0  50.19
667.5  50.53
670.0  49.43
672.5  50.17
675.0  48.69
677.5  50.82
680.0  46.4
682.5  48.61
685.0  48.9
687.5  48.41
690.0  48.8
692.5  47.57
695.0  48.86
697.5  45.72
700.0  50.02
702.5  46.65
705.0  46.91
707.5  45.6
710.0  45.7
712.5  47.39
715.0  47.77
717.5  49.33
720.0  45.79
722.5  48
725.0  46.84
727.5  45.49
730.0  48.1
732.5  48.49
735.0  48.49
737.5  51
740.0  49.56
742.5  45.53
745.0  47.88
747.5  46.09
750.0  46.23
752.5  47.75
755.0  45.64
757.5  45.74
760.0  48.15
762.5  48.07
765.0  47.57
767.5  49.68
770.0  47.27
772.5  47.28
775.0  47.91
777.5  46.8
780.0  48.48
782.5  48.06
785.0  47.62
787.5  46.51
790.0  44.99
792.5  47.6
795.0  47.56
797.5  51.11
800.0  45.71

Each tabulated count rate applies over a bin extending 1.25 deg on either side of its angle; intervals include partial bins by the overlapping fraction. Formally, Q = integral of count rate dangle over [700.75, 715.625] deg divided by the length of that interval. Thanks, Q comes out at 46.7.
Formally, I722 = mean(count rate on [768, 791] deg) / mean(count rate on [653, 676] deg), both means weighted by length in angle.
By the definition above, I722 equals 0.9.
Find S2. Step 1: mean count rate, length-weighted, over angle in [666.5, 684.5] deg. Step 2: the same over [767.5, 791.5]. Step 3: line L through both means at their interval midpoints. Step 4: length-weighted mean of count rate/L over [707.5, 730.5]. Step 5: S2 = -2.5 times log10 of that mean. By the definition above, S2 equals 0.03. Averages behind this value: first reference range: 49.2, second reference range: 47.3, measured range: 47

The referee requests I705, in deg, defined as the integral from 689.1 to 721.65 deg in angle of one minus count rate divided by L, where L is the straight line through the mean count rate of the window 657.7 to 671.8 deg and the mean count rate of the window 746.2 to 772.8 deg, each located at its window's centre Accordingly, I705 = 0.98 deg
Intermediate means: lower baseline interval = 50.1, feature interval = 47.4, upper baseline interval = 47.2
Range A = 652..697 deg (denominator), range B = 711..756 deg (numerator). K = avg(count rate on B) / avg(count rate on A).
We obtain 0.97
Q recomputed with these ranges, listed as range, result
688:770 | 47.5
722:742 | 48.2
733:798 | 47.6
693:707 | 47.5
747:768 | 47.2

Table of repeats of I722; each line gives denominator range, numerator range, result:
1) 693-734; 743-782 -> 1.00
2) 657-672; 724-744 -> 0.96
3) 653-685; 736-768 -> 0.96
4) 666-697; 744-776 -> 0.97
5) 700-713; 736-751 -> 1.02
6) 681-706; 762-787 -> 1.00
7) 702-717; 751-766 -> 1.01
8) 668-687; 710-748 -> 0.97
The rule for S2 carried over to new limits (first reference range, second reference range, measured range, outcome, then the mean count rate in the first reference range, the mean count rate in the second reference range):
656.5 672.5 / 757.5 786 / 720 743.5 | 0.017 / 50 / 47.8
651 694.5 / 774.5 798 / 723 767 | 0.015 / 49.3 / 47.5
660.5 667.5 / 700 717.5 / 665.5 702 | -0.003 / 49.8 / 47.1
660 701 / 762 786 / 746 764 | 0.029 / 48.9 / 47.9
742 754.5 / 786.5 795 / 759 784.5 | -0.030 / 46.7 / 46.5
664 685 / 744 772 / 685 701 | 0.014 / 49.3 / 47.3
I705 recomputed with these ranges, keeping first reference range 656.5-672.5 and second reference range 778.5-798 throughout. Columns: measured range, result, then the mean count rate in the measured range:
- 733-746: 0.0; 48.5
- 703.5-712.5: 0.5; 46.3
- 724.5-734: 0.3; 47.3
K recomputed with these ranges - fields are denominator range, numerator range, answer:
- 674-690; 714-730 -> 0.97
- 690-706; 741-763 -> 0.98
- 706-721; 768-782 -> 1.02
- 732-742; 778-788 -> 0.97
